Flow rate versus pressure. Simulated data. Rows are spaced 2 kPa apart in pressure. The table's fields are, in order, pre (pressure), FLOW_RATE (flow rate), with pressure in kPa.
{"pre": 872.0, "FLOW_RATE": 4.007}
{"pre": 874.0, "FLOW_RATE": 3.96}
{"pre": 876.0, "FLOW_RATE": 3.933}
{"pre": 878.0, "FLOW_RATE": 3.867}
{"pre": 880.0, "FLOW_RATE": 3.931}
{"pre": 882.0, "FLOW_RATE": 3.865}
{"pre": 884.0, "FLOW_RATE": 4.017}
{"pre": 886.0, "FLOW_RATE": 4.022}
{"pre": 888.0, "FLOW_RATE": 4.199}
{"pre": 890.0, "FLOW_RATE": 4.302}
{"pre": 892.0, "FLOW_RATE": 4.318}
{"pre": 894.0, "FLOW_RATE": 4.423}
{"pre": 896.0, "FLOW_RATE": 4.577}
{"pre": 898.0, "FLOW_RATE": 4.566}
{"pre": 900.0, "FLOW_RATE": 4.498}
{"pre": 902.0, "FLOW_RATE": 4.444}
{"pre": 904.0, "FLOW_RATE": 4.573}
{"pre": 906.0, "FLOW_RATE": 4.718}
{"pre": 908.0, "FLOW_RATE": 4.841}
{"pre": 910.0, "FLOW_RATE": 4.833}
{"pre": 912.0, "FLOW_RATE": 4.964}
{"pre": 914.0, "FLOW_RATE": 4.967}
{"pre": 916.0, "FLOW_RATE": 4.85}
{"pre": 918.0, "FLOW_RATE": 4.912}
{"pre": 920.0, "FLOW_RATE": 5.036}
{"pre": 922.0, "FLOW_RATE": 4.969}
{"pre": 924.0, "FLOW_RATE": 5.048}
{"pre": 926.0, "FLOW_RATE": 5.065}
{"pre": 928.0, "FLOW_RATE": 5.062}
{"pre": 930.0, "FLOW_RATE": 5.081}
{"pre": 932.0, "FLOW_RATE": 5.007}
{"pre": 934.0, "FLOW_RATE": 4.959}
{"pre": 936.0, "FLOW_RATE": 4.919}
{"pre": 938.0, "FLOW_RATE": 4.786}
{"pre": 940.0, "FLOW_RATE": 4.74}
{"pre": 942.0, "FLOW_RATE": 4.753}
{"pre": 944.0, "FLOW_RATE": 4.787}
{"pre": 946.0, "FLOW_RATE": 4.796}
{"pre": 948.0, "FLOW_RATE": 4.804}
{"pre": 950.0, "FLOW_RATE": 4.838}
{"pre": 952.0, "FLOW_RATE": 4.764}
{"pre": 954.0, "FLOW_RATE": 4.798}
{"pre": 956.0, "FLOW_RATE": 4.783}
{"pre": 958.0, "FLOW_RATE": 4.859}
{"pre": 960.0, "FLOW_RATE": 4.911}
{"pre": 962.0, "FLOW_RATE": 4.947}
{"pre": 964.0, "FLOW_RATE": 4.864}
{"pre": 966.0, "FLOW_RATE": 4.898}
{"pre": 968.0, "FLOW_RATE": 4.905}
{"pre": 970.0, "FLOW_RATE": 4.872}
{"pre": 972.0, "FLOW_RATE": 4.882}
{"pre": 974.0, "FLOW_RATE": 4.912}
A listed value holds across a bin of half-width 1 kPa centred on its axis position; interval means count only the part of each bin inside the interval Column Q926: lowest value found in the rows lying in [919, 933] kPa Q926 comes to 4.969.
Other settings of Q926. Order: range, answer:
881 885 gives 3.865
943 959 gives 4.764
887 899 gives 4.199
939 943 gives 4.74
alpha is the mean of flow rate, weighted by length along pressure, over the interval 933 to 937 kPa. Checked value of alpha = 4.94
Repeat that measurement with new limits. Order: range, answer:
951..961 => 4.82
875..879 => 3.9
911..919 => 4.92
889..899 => 4.44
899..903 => 4.47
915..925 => 4.96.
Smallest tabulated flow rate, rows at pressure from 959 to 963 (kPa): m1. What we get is 4.911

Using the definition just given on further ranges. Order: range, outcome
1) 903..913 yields 4.573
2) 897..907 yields 4.444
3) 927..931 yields 5.062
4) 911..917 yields 4.85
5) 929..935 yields 4.959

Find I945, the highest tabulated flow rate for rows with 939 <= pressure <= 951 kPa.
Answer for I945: 4.838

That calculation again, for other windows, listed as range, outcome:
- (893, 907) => 4.718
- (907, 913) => 4.964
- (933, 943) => 4.959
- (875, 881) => 3.933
